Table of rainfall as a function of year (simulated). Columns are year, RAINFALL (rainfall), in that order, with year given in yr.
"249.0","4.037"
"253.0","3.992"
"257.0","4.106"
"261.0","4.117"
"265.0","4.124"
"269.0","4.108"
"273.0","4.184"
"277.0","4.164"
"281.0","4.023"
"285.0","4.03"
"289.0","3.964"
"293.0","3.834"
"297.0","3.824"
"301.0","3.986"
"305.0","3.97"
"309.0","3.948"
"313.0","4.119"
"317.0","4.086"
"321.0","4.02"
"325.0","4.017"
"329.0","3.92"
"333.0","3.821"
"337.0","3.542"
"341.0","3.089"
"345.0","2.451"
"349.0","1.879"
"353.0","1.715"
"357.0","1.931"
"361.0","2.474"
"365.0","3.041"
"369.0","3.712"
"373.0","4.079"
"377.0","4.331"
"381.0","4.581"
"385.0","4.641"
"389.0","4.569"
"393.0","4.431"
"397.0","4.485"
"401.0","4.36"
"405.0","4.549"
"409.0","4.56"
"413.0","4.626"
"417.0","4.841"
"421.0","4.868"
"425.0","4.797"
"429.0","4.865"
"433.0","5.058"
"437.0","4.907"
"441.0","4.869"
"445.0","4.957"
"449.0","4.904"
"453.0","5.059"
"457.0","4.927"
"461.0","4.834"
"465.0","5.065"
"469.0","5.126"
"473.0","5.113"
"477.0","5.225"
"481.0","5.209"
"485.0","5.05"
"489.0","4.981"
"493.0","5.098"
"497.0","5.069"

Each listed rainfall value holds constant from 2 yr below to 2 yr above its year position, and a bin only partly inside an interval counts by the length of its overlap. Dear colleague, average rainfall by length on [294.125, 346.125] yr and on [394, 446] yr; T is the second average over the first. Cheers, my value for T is 1.3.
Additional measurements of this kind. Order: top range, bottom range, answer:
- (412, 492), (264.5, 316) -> 1.24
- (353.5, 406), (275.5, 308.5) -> 0.97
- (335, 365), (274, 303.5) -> 0.62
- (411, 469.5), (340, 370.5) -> 1.96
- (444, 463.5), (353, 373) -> 1.76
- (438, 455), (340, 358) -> 2.27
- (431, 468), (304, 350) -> 1.38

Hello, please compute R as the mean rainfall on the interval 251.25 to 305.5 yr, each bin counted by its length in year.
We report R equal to 4.03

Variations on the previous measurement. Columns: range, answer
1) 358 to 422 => 4.21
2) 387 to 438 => 4.68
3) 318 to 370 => 3.05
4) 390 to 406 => 4.46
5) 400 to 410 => 4.5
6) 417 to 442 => 4.89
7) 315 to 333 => 3.99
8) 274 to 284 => 4.1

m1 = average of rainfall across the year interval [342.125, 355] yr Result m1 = 2.09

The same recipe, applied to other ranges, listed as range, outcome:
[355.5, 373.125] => 2.97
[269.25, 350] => 3.77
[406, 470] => 4.88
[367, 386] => 4.25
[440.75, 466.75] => 4.95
